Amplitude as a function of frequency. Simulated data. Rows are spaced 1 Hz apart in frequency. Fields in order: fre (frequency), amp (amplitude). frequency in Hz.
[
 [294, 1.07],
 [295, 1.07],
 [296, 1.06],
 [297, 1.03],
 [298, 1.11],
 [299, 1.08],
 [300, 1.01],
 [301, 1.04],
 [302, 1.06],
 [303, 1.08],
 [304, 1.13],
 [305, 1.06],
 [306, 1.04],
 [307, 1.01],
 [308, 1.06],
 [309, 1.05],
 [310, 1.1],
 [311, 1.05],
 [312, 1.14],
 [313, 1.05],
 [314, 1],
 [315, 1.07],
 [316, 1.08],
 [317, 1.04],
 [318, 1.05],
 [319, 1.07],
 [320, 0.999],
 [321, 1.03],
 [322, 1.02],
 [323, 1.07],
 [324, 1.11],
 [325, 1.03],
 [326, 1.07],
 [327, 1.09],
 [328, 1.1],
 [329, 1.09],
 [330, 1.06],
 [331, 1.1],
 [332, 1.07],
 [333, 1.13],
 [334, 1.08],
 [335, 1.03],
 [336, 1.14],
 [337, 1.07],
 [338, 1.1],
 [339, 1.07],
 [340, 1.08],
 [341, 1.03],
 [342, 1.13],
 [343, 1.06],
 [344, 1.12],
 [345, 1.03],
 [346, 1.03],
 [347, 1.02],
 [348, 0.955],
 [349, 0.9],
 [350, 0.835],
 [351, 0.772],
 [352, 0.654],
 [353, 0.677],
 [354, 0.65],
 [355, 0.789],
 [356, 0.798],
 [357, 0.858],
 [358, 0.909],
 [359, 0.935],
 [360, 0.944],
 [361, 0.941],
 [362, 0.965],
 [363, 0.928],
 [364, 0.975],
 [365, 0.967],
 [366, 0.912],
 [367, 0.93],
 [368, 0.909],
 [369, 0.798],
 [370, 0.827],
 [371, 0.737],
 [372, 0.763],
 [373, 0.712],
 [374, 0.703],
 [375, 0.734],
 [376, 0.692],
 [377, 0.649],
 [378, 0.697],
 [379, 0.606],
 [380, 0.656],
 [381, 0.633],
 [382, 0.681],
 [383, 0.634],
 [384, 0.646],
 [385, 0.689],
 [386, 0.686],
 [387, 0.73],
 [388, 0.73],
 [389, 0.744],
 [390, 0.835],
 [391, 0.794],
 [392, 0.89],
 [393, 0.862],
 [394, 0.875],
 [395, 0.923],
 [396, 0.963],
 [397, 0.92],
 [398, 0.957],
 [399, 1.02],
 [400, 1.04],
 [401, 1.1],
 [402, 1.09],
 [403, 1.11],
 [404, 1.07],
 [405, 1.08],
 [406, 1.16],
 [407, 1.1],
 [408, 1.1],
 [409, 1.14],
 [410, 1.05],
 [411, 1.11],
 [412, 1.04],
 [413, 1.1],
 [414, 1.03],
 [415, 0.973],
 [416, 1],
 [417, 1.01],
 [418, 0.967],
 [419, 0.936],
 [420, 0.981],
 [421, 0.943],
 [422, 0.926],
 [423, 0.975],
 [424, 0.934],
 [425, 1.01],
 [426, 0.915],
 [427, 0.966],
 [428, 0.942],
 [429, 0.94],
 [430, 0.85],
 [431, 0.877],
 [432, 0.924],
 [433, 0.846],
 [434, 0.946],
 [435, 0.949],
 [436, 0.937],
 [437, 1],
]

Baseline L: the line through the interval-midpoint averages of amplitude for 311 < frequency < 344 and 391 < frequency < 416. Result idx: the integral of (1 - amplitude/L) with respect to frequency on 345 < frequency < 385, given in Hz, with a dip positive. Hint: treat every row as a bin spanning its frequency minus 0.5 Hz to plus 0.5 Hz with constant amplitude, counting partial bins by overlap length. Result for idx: 9.2 Hz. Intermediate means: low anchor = 1.07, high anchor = 1.02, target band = 0.807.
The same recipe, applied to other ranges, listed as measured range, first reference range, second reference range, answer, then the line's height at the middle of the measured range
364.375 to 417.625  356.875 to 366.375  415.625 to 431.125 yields 3.4 Hz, 0.943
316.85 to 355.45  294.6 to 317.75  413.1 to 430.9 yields 1.0 Hz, 1.04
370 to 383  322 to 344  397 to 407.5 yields 4.6 Hz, 1.07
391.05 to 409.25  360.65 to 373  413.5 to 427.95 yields -1.6 Hz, 0.934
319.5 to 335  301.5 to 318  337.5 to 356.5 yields -1.0 Hz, 1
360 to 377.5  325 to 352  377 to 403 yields 1.5 Hz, 0.909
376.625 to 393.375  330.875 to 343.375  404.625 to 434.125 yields 5.1 Hz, 1.03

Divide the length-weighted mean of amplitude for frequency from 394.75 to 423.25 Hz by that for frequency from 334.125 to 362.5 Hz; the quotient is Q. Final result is 1.09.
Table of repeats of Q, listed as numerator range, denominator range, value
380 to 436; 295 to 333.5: 0.87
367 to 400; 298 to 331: 0.73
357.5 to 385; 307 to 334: 0.74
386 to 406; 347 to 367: 1.08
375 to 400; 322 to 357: 0.78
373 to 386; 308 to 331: 0.63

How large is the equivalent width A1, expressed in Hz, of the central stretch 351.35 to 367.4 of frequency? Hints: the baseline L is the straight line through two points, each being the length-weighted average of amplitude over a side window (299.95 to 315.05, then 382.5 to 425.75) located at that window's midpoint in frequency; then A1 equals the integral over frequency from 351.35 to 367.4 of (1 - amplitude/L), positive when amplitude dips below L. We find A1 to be 2.2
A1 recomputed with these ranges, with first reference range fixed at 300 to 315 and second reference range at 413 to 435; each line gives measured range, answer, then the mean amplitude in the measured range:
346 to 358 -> 2.3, 0.823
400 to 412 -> -1.6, 1.1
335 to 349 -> -0.4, 1.06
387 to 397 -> 1.4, 0.844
